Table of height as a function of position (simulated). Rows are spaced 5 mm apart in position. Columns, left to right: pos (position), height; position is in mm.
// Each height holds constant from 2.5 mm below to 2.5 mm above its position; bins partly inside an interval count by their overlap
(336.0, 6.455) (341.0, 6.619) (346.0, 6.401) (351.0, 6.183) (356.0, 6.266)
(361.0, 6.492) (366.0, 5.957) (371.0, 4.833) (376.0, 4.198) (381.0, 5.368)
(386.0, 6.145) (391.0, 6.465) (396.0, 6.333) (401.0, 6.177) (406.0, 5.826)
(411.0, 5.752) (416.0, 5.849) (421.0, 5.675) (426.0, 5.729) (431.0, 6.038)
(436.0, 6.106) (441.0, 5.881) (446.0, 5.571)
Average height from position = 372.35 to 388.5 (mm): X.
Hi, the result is 5.21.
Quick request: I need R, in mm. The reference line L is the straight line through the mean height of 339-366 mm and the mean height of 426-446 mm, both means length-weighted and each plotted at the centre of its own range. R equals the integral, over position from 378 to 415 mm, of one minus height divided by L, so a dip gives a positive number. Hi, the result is 0.9 mm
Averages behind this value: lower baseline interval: 6.35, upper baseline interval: 5.92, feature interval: 5.98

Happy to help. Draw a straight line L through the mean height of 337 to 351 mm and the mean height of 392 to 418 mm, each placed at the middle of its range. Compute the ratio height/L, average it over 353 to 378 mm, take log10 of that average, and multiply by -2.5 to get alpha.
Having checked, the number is 0.13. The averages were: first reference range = 6.45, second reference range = 6.02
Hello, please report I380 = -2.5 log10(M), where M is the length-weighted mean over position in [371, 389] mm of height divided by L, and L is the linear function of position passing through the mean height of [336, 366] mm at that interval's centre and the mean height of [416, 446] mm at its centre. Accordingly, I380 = 0.18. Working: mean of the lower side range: 6.36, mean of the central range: 5.21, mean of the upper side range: 5.86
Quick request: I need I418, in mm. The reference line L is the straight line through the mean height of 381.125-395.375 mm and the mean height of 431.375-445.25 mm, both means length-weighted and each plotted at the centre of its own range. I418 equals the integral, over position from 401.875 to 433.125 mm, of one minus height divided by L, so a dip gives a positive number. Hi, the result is 1.1 mm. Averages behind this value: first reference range 6.15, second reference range 5.95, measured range 5.83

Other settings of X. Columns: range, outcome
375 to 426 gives 5.82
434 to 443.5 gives 5.99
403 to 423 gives 5.79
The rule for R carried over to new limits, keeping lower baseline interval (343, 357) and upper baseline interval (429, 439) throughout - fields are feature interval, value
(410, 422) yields 0.68 mm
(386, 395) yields -0.25 mm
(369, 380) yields 2.85 mm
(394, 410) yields 0.21 mm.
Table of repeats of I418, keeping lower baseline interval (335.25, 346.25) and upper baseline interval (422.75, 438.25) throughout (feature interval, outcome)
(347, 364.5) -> 0.3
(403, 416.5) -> 0.6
